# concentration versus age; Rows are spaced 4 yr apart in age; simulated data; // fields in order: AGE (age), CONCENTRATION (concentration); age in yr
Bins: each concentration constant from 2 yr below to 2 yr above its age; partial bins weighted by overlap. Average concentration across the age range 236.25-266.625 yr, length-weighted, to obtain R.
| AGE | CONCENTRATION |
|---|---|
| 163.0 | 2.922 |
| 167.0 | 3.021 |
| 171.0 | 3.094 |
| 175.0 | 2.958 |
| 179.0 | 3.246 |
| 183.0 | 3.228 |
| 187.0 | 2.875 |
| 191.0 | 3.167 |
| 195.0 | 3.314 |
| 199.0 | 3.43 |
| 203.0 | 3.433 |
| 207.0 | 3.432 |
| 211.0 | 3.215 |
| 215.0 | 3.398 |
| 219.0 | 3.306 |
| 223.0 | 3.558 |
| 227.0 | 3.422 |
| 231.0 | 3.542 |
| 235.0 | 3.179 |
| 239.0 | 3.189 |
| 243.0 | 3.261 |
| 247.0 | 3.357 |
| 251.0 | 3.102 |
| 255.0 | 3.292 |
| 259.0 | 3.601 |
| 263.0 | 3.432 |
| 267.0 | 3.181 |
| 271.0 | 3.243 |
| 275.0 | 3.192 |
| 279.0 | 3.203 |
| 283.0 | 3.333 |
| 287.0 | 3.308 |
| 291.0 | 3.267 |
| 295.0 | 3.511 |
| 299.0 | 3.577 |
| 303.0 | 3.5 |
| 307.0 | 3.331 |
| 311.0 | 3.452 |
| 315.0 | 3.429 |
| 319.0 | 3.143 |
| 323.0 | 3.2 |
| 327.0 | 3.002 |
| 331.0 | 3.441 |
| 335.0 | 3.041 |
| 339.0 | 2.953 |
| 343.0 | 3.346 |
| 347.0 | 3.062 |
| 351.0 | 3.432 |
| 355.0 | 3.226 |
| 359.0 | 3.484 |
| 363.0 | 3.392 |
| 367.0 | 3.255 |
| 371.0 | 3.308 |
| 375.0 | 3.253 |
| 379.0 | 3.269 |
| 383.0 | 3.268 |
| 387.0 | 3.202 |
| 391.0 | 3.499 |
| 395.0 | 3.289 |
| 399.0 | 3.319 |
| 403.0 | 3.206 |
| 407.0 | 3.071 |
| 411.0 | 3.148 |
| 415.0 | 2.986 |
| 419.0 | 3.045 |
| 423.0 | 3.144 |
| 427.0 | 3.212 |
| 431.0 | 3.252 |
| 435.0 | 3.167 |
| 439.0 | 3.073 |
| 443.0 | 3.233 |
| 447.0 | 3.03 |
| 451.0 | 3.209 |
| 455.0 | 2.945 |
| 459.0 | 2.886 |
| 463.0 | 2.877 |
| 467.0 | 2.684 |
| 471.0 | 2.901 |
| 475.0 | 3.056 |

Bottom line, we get 3.31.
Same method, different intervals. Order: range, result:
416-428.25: 3.12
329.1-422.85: 3.24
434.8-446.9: 3.14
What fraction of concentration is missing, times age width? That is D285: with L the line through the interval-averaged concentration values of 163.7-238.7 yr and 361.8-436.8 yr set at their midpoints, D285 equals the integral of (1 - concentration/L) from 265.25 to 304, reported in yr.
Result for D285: -1.0 yr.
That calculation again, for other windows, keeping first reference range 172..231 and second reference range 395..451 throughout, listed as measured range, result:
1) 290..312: -1.49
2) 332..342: 0.40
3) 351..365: -0.81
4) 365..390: -0.69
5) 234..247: 0.12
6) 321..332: 0.06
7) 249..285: -0.41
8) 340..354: -0.23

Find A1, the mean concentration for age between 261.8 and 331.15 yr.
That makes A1 3.31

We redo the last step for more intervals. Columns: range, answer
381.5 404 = 3.3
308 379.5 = 3.26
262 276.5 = 3.25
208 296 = 3.32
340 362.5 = 3.3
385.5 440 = 3.19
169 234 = 3.29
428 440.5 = 3.17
